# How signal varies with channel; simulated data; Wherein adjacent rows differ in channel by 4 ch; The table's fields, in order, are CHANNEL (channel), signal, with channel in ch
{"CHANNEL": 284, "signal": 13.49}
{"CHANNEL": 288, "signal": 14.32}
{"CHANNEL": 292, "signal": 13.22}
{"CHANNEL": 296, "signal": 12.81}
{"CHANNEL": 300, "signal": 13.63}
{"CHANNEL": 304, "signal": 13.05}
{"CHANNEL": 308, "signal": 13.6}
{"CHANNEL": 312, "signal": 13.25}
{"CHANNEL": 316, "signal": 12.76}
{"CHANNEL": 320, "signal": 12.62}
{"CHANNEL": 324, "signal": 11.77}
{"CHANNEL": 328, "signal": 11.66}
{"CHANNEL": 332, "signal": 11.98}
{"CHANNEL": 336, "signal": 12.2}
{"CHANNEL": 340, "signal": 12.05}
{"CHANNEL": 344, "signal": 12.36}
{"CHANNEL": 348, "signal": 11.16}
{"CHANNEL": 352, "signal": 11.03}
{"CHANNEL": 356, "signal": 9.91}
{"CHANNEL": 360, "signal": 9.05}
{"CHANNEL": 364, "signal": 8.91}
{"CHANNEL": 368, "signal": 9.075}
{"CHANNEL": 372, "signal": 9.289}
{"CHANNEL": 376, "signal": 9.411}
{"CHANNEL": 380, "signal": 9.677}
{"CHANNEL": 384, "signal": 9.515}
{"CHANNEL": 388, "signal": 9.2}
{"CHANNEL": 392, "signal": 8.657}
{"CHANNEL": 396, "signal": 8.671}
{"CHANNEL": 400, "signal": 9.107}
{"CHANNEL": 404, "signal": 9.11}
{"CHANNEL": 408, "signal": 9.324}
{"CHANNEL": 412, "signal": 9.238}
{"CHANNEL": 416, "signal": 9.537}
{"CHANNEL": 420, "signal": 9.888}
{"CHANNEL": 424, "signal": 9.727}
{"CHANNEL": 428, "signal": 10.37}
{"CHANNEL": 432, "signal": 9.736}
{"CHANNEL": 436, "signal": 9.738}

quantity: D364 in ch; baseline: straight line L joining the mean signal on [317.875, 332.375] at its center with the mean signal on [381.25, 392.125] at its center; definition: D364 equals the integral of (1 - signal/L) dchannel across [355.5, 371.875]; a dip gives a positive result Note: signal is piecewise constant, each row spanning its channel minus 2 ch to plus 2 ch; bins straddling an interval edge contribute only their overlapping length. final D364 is 1.7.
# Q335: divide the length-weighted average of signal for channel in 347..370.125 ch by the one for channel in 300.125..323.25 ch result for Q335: 0.8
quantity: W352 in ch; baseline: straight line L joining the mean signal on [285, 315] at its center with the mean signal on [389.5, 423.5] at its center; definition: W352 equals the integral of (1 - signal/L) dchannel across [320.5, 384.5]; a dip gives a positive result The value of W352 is 4.1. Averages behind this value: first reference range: 13.4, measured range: 10.6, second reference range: 9.22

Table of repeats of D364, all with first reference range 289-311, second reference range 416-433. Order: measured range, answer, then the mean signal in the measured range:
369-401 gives 5.2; 9.19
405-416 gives 1.0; 9.31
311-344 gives 0.8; 12.3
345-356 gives 0.9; 11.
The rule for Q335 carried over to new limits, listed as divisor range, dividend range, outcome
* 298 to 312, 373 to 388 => 0.71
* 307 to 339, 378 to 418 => 0.74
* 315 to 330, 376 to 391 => 0.77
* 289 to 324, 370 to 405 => 0.70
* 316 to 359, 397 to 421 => 0.80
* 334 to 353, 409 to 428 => 0.82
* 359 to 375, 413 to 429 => 1.08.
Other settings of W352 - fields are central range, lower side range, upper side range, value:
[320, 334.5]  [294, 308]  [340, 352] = 0.5 ch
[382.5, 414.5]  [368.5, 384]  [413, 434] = 1.7 ch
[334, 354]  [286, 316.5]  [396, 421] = 0.0 ch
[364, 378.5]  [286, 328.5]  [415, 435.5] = 2.7 ch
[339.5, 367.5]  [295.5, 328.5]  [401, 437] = 2.7 ch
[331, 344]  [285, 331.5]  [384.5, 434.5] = -0.2 ch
